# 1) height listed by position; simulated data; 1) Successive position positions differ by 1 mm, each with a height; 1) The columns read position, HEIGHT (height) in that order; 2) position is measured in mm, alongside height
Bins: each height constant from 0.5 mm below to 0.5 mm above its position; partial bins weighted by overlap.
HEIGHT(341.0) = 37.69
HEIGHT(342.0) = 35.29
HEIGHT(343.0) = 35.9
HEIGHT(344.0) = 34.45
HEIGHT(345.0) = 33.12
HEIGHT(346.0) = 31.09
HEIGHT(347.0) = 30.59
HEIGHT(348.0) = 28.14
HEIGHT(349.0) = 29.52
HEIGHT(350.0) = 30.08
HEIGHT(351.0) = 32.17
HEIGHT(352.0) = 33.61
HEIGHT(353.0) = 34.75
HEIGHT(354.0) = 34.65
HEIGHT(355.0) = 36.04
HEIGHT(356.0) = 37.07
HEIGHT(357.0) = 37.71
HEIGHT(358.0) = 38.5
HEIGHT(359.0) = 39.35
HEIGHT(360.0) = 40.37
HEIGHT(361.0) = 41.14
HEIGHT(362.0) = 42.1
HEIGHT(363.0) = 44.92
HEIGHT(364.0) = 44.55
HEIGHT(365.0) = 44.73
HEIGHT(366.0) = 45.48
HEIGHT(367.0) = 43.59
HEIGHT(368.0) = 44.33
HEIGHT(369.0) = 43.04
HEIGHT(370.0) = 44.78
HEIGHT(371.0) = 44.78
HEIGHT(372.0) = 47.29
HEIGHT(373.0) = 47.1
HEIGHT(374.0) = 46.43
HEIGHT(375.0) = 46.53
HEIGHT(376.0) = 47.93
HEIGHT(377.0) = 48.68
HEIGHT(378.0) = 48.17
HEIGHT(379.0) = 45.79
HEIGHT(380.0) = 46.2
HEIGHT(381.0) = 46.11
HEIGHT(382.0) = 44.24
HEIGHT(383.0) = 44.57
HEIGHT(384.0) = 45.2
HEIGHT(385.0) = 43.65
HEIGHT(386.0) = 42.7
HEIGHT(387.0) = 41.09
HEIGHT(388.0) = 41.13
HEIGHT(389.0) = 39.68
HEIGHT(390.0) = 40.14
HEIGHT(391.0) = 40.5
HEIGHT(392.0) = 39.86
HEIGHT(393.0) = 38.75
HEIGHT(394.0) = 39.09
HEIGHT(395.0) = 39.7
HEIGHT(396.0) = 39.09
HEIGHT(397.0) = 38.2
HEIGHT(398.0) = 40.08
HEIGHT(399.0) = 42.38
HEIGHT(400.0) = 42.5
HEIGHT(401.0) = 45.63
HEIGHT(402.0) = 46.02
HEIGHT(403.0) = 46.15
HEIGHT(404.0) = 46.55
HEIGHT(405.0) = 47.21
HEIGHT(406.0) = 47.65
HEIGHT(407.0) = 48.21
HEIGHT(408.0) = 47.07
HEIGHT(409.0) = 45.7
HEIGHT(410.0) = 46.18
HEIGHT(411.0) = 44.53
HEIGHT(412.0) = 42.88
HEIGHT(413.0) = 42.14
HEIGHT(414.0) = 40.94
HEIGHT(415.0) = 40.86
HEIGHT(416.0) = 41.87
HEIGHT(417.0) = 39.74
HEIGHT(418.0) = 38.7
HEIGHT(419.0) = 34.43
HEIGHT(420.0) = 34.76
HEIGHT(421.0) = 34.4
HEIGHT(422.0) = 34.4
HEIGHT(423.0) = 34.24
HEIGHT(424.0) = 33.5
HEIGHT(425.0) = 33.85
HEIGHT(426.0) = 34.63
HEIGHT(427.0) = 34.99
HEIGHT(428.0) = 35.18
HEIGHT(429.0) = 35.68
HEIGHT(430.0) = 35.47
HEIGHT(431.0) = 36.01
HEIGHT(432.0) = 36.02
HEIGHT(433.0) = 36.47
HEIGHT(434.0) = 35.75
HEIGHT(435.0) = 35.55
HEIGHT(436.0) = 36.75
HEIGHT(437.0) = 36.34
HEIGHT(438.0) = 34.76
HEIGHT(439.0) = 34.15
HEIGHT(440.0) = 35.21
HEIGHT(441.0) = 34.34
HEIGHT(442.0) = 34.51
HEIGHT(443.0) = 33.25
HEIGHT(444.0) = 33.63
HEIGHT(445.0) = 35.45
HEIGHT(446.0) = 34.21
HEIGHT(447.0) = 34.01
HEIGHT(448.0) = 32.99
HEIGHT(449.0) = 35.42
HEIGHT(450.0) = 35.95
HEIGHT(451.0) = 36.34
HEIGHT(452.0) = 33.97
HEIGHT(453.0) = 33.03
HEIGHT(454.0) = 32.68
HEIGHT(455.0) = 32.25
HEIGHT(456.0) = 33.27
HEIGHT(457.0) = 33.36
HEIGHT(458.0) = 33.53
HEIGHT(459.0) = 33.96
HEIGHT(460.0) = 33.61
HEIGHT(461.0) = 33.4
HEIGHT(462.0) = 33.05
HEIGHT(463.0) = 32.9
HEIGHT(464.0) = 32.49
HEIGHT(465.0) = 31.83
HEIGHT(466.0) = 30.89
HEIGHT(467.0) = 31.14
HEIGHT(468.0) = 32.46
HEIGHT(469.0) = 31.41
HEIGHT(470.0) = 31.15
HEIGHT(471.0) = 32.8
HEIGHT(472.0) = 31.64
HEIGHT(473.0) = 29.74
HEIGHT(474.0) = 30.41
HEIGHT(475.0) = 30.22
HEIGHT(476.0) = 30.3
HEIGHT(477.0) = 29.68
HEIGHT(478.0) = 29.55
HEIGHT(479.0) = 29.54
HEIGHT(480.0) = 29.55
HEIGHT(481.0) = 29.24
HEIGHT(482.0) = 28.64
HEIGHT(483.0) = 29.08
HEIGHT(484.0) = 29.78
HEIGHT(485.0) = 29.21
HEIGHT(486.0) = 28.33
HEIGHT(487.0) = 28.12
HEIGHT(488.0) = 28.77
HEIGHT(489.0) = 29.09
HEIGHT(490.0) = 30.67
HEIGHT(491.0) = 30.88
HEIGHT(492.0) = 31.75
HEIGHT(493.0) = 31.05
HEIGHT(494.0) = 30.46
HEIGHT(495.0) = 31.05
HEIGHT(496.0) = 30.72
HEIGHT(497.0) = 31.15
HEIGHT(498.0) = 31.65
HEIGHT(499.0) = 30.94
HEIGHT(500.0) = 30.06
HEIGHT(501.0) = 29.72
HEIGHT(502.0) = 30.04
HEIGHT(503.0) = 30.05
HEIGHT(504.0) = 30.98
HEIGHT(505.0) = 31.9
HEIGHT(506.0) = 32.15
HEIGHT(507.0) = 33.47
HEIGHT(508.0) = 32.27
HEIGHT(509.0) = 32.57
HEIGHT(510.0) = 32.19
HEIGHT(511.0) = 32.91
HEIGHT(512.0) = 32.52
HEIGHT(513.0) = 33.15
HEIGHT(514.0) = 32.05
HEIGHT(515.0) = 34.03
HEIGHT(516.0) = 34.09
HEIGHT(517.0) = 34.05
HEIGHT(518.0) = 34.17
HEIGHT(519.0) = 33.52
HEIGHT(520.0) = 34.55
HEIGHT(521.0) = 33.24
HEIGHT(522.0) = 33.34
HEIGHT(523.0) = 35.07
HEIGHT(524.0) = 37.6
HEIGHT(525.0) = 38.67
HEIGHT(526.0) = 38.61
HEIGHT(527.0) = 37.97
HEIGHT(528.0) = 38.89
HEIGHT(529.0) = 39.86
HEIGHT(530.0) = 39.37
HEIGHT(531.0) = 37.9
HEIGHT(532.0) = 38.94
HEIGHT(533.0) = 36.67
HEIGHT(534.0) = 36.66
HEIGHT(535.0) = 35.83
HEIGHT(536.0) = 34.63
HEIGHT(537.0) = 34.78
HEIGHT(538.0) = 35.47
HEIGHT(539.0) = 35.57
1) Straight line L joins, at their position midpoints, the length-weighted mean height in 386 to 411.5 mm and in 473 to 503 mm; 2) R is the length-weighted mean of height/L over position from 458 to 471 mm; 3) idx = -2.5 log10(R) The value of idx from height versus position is 0.032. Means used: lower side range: 42.9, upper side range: 30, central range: 32.4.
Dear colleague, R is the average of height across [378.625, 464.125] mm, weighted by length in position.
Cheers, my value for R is 38.4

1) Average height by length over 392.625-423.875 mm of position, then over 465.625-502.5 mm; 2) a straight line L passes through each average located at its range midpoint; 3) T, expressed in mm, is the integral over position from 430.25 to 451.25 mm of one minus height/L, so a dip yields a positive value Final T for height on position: 0.9 mm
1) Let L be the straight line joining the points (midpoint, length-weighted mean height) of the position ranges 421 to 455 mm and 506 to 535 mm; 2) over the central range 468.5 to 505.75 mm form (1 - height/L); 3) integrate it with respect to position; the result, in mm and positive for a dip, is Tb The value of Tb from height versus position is 5.1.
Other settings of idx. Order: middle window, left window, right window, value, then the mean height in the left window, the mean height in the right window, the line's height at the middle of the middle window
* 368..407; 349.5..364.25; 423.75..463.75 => -0.20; 37.7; 34.5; 36.6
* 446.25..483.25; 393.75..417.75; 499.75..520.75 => 0.16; 43.3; 32.4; 37.2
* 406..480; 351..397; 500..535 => 0.10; 42.2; 34.5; 38.5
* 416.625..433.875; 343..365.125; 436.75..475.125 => -0.04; 36.2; 33.2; 34.1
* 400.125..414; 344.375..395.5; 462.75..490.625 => -0.22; 40.8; 30.3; 37.1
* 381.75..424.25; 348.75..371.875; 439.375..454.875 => -0.13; 39.7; 34.3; 37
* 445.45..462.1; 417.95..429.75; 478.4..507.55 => -0.03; 34.8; 30.3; 32.8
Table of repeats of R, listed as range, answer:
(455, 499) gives 31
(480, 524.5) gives 31.6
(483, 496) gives 29.9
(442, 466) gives 33.6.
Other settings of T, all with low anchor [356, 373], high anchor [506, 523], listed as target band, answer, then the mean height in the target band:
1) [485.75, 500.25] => 1.80 mm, 30.4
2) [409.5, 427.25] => 0.56 mm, 38.2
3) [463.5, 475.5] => 1.60 mm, 31.3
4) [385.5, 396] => 0.25 mm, 40.2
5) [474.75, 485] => 1.72 mm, 29.5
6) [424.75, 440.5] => 1.25 mm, 35.5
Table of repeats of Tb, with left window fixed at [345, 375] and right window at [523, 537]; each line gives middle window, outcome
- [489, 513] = 4.15 mm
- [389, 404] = -0.97 mm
